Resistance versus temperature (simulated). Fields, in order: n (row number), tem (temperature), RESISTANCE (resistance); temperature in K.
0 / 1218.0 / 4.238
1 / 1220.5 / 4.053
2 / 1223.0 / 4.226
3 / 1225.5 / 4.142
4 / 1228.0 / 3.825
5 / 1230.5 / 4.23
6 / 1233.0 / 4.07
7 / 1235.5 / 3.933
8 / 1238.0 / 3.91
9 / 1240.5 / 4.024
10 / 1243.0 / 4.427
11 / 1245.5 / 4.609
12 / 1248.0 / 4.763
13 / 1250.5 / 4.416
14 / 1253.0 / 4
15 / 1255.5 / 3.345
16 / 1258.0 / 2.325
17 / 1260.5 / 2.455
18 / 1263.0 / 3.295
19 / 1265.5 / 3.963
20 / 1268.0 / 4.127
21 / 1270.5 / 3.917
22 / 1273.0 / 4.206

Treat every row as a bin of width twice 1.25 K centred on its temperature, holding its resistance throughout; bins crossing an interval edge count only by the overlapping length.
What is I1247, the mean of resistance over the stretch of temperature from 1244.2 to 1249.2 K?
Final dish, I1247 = 4.68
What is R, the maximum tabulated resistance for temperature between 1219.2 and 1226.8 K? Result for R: 4.226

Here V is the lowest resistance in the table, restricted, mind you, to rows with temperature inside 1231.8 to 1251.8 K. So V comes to 3.91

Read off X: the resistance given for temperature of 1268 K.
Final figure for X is 4.127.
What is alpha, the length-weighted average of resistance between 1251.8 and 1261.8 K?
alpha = 3.03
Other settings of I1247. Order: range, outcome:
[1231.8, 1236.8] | 4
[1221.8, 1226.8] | 4.18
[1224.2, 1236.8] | 4.04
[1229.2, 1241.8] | 4.03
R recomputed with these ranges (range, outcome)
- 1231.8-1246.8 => 4.609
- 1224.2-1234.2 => 4.23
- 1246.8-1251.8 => 4.763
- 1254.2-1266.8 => 3.963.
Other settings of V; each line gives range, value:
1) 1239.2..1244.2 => 4.024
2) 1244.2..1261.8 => 2.325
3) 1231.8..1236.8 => 3.933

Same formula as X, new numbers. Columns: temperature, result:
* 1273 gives 4.206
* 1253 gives 4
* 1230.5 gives 4.23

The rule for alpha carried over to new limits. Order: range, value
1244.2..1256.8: 4.22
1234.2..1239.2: 3.92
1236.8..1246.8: 4.25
